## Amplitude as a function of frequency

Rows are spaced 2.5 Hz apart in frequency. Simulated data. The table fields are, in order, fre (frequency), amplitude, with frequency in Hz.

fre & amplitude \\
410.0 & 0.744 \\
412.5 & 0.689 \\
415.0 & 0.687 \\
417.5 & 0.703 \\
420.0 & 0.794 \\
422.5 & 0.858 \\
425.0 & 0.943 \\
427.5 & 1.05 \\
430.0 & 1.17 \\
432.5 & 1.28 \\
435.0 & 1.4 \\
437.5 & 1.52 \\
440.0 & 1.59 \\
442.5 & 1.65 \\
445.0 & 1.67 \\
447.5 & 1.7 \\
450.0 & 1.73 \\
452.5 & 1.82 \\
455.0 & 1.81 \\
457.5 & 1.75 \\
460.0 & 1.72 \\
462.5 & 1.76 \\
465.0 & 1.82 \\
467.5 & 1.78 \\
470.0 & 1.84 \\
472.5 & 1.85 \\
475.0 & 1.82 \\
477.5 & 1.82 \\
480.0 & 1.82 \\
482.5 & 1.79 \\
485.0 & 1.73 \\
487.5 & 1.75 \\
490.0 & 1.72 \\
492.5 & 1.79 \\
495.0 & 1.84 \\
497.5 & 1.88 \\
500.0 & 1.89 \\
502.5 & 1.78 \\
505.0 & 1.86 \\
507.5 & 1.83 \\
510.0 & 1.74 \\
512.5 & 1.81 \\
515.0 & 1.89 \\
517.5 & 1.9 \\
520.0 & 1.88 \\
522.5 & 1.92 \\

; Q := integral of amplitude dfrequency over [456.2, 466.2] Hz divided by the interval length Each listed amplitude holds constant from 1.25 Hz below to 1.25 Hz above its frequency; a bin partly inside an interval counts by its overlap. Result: 1.76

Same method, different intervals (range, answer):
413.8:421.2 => 0.728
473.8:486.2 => 1.8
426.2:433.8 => 1.17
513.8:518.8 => 1.89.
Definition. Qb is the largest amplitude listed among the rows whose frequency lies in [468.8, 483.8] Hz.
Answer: 1.85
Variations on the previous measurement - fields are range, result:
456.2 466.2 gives 1.82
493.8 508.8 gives 1.89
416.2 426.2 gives 0.943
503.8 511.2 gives 1.86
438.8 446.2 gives 1.67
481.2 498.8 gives 1.88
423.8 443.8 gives 1.65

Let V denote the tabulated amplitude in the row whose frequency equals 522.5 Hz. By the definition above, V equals 1.92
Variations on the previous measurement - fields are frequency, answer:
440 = 1.59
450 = 1.73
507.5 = 1.83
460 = 1.72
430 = 1.17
